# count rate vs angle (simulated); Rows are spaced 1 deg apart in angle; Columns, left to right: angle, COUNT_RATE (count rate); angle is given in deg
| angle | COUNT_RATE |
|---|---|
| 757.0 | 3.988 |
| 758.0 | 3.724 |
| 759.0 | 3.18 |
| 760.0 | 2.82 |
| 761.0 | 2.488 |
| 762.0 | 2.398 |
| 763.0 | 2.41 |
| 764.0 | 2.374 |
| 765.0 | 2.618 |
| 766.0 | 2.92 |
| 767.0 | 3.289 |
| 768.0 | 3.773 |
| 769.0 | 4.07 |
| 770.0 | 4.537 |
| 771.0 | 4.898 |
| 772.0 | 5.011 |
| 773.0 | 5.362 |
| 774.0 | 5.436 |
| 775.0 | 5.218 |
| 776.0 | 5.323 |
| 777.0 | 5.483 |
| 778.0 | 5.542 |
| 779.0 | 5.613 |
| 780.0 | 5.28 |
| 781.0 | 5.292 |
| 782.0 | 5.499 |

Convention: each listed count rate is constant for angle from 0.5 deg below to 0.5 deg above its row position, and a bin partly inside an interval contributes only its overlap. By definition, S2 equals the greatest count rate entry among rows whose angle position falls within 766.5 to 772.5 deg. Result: 5.011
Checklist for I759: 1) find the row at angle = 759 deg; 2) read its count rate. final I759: 3.18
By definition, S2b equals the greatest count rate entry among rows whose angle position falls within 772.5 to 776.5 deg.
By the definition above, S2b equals 5.436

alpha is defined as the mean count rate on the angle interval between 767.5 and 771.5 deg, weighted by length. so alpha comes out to 4.32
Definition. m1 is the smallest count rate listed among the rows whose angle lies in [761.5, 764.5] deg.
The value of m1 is 2.374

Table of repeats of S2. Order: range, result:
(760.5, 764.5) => 2.488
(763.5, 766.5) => 2.92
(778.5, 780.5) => 5.613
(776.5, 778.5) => 5.542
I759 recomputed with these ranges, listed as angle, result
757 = 3.988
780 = 5.28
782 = 5.499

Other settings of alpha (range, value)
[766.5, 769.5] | 3.71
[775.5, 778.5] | 5.45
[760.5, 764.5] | 2.42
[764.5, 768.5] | 3.15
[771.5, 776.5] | 5.27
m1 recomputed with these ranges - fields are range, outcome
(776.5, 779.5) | 5.483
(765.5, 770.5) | 2.92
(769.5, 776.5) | 4.537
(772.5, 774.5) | 5.362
